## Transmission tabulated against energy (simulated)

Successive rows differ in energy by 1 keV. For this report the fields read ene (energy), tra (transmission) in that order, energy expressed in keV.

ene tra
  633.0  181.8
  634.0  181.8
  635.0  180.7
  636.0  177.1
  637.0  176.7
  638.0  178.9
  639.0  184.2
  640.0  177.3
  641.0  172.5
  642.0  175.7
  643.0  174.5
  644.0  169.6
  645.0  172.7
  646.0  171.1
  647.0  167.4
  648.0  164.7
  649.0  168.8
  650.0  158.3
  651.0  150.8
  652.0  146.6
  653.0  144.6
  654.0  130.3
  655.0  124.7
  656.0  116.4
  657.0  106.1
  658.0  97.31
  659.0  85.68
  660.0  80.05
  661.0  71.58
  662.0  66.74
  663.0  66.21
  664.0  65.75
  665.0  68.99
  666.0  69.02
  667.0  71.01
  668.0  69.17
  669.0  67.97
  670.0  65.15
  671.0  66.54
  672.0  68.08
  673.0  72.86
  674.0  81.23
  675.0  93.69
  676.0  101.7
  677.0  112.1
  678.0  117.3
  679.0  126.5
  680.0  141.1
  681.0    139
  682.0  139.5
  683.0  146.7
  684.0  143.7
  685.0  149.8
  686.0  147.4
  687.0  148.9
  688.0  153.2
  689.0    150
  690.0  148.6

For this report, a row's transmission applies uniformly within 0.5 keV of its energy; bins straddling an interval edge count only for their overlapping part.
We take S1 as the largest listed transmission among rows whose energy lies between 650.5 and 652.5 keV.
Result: 150.8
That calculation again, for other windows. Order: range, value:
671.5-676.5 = 101.7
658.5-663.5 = 85.68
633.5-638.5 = 181.8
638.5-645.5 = 184.2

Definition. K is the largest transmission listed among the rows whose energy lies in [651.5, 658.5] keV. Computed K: 146.6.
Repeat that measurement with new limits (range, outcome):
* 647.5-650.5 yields 168.8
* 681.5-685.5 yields 149.8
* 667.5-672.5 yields 69.17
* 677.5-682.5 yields 141.1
